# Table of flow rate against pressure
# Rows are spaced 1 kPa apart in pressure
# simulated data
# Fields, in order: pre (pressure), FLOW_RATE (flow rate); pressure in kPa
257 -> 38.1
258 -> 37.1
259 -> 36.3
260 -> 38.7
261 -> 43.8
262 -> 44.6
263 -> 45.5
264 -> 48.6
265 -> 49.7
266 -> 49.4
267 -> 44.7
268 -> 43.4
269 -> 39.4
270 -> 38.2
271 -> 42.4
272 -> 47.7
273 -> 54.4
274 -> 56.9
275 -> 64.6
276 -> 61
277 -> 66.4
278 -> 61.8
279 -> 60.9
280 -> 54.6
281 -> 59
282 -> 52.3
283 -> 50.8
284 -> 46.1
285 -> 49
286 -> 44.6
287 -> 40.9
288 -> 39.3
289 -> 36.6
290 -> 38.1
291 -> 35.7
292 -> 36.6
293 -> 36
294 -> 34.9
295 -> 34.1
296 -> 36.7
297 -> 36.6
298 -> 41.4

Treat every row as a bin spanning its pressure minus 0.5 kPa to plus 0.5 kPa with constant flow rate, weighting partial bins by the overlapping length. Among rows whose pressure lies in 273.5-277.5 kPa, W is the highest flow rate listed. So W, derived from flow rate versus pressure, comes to 66.4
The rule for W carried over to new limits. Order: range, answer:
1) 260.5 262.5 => 44.6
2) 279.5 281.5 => 59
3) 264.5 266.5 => 49.7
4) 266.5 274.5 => 56.9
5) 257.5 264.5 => 48.6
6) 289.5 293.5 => 38.1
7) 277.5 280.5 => 61.8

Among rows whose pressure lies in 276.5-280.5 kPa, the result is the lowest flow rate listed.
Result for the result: 54.6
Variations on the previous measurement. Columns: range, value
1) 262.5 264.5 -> 45.5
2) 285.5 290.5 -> 36.6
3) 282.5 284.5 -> 46.1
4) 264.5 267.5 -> 44.7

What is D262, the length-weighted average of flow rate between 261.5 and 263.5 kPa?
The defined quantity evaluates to 45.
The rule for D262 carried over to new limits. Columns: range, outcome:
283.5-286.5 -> 46.6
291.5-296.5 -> 35.7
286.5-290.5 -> 38.7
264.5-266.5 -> 49.5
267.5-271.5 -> 40.9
